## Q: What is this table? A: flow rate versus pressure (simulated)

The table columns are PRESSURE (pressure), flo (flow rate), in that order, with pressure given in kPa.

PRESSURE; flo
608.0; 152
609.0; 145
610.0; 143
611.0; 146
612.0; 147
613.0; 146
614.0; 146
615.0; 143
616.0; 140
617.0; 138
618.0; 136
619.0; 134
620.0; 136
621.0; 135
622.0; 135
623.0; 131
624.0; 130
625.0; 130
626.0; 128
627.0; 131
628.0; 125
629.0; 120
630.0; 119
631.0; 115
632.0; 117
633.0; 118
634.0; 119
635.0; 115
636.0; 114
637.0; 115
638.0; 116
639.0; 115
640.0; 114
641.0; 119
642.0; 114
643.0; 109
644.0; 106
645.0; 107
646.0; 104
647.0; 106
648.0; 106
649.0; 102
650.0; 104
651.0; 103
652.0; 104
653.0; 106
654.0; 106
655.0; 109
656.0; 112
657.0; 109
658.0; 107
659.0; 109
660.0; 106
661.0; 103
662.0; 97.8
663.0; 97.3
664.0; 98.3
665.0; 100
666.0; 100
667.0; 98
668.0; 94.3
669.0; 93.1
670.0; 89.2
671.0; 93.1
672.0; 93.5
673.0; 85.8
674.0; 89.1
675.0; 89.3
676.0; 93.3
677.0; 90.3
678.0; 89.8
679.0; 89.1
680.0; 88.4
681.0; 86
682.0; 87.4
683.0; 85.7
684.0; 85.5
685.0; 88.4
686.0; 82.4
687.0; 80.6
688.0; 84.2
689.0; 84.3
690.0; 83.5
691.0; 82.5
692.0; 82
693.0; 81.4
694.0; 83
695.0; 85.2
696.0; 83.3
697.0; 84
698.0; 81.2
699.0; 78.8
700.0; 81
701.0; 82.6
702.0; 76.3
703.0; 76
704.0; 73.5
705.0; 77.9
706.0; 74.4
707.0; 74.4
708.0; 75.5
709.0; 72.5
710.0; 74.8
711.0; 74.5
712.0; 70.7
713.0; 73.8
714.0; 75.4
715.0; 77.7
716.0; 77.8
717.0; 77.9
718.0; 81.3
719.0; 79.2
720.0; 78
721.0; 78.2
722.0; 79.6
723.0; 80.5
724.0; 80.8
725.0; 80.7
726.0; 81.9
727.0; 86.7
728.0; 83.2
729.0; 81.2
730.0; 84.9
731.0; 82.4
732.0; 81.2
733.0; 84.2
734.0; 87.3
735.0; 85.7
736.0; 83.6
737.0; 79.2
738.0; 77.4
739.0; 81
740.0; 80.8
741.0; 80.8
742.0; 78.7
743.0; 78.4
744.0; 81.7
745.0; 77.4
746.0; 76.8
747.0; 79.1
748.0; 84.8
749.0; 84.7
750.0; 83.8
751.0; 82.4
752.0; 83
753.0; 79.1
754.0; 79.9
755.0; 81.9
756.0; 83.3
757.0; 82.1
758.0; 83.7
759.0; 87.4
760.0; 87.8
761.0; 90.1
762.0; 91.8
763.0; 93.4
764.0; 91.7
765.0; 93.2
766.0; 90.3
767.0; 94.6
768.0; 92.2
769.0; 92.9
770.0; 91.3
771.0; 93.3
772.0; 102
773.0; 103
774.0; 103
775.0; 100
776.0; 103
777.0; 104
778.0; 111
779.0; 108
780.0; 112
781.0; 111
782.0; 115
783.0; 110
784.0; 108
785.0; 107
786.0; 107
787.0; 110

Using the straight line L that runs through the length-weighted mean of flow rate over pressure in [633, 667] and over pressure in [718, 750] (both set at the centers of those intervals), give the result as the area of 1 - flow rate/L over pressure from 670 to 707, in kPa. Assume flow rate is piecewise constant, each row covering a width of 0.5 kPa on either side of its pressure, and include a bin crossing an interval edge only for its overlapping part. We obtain 4.4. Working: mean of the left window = 108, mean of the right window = 81.3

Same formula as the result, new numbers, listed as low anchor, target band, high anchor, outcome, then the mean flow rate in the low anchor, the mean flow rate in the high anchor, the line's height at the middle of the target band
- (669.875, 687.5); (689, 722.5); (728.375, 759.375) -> 2.8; 88.1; 81.9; 85.5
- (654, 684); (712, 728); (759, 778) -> 2.8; 96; 95.6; 95.8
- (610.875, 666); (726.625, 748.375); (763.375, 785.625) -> 5.0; 118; 102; 106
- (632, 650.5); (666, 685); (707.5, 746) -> 1.6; 111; 79.6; 98.7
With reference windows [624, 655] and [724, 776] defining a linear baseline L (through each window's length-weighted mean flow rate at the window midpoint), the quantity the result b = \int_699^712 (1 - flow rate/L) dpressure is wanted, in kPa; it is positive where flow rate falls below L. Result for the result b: 2.8 kPa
